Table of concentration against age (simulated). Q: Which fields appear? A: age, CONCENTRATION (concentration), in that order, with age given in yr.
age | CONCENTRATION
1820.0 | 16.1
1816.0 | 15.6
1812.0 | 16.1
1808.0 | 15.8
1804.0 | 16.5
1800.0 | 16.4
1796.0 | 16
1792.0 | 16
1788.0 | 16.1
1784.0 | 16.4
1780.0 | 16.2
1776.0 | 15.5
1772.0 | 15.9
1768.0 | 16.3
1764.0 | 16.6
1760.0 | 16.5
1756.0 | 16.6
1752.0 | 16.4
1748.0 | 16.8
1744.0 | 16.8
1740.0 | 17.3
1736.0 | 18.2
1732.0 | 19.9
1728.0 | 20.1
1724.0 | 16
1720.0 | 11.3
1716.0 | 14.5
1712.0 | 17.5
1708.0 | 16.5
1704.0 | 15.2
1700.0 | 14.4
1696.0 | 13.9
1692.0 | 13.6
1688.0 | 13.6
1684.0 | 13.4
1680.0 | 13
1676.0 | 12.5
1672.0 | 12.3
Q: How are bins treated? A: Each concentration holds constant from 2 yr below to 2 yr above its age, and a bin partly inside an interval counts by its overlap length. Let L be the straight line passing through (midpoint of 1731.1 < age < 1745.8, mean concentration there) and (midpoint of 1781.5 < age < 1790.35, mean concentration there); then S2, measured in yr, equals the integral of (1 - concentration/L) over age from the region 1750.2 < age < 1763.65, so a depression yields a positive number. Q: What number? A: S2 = 0.6 yr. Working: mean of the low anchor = 17.9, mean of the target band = 16.5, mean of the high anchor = 16.2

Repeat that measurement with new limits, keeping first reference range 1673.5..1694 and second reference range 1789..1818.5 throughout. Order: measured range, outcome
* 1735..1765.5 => -4.3 yr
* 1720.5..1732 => -2.6 yr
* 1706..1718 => -2.0 yr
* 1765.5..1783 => -0.8 yr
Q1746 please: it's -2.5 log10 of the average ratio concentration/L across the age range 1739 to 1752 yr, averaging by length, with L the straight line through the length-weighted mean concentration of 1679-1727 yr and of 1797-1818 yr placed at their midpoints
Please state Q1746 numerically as -0.11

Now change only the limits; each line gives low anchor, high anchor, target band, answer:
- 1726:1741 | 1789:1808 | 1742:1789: 0.08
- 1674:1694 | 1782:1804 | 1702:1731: -0.14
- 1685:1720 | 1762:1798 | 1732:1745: -0.17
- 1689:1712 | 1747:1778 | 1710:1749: -0.08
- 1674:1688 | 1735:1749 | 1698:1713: -0.07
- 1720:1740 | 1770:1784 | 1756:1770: 0.00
